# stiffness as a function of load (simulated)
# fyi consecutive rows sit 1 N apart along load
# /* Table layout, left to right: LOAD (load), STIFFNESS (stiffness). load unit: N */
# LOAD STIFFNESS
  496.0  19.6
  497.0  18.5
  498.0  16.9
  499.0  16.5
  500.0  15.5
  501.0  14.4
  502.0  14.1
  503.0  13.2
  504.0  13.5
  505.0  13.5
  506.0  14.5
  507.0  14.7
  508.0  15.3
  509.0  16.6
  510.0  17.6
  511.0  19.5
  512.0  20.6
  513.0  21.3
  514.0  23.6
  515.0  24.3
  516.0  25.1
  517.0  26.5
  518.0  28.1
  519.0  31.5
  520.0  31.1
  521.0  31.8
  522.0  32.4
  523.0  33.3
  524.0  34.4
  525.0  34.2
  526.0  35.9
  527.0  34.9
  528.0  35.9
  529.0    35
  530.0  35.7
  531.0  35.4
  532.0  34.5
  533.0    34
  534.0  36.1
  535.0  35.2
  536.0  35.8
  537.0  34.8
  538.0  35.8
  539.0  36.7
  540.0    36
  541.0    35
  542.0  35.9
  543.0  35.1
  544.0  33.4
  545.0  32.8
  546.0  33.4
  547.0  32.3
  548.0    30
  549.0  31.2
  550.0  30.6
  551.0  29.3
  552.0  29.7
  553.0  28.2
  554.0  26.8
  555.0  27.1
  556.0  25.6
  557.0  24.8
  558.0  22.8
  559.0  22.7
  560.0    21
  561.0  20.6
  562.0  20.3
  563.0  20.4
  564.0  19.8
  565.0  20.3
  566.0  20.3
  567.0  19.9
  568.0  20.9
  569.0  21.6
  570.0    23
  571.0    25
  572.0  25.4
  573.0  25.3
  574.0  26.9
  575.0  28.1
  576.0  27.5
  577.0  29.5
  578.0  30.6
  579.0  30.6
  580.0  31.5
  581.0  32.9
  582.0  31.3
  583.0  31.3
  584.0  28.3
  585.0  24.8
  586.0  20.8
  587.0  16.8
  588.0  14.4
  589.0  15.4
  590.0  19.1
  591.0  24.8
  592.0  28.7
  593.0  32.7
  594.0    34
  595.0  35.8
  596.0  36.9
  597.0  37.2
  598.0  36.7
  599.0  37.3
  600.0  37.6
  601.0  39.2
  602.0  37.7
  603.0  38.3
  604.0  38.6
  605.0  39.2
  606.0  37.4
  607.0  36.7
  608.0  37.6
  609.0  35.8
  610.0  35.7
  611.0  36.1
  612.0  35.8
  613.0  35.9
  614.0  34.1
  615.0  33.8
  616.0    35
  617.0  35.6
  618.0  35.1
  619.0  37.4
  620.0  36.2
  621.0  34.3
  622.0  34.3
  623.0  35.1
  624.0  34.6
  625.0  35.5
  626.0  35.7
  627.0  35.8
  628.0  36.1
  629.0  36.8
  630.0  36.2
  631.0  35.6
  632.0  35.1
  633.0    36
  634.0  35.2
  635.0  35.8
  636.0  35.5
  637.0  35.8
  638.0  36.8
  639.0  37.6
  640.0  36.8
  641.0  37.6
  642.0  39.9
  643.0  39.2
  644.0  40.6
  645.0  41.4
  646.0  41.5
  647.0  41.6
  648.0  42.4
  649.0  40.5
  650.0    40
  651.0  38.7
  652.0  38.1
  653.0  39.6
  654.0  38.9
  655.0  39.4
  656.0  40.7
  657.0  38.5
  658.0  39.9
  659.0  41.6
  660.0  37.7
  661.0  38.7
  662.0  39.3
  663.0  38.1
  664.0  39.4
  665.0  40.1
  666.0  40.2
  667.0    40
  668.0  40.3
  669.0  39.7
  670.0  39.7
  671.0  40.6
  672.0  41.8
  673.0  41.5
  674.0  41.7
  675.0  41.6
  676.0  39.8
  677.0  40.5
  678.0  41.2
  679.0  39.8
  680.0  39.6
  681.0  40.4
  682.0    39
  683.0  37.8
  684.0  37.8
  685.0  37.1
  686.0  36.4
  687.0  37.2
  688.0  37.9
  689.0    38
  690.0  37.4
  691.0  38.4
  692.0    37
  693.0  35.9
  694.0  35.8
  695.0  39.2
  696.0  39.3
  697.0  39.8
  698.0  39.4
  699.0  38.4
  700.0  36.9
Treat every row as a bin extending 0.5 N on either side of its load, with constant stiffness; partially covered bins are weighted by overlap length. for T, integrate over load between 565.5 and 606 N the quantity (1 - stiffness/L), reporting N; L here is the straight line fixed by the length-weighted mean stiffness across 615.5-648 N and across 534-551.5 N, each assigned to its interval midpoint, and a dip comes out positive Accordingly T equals 7.2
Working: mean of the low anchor 33.8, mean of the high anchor 36.8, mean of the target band 29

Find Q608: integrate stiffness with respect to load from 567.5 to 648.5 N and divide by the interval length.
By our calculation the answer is 33.2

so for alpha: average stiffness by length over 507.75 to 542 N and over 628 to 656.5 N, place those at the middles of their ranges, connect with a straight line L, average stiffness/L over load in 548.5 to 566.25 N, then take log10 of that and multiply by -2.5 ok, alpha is 0.31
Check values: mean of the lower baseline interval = 30.6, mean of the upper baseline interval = 38.3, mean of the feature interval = 24.6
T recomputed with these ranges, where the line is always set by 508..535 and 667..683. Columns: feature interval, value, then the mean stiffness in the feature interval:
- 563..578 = 4.11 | 23.9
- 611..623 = 0.33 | 35.3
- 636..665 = -0.46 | 39.2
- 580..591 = 3.24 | 23.9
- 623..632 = 0.31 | 35.7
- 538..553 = -0.86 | 32.9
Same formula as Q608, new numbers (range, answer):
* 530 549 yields 34.5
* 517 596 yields 28.9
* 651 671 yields 39.5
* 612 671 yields 37.8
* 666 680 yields 40.6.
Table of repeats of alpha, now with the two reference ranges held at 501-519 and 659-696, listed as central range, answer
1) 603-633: -0.127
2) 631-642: -0.065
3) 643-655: -0.129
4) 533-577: -0.162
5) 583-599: 0.053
